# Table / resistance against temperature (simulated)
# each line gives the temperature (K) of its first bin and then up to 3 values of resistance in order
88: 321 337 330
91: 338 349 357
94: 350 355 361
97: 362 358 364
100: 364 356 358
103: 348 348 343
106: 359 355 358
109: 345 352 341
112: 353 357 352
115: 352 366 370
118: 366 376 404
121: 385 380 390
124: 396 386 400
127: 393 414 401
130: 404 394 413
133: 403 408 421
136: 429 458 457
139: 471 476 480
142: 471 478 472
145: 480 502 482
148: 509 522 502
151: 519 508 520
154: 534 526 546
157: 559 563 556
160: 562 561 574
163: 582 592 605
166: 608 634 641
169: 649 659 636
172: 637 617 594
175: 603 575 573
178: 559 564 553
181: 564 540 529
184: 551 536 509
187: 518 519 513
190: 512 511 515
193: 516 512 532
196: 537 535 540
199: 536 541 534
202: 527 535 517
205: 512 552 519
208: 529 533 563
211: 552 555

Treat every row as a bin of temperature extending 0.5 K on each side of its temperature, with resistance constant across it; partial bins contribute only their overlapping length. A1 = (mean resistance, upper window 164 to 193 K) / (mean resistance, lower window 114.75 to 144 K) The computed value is 1.4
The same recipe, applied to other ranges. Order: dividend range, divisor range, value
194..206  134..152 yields 1.11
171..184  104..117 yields 1.63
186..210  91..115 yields 1.49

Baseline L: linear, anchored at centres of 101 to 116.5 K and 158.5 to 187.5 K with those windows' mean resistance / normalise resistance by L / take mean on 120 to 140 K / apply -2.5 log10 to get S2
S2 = 0.04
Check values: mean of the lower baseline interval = 353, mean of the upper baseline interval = 582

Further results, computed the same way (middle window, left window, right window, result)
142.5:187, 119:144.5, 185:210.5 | -0.176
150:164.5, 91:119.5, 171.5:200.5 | -0.148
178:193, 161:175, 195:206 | 0.077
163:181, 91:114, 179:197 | -0.215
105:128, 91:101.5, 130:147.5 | 0.089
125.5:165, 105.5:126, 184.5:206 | -0.141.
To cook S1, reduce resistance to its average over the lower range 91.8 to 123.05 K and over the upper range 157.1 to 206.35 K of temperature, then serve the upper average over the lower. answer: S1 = 1.6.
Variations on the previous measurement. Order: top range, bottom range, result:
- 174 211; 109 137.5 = 1.39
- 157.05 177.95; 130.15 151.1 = 1.30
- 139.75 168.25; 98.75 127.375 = 1.47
